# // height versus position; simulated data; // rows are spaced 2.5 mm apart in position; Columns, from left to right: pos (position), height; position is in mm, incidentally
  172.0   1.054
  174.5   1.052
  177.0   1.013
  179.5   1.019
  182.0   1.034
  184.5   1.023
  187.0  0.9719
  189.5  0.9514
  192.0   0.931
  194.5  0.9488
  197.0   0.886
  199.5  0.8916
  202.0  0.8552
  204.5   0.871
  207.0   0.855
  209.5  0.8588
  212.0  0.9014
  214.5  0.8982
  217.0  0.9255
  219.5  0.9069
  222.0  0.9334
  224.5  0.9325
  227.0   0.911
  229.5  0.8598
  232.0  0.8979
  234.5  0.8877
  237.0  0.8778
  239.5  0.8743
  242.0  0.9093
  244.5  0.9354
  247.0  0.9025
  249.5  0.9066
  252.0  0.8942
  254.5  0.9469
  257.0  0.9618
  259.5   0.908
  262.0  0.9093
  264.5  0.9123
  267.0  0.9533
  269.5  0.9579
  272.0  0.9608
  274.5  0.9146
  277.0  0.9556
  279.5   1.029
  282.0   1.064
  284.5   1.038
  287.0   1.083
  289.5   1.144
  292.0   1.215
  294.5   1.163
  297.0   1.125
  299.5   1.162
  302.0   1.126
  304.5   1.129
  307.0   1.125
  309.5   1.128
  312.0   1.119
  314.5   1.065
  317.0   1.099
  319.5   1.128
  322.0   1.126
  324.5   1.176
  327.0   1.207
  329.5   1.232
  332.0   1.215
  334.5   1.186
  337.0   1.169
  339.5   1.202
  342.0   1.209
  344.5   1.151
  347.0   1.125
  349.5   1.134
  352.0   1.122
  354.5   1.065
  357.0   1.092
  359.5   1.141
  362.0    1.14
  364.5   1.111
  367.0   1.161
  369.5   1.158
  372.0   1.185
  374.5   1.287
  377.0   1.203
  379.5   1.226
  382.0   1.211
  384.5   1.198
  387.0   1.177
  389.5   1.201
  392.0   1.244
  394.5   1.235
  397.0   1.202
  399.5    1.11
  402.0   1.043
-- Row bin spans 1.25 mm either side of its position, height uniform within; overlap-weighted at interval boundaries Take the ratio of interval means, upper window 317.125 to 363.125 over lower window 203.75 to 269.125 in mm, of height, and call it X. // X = 1.28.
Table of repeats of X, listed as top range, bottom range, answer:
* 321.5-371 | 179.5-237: 1.26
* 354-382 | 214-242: 1.29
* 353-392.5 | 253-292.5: 1.18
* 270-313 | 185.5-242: 1.20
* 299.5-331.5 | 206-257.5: 1.26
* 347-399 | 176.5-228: 1.26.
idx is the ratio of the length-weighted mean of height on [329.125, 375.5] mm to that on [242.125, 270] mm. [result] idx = 1.25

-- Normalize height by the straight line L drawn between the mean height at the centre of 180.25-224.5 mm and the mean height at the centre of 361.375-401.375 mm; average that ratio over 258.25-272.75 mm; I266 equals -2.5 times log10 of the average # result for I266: 0.09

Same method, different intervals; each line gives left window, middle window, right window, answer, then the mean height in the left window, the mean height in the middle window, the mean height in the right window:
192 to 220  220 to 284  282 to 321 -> 0.08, 0.892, 0.929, 1.12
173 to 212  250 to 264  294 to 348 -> 0.14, 0.943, 0.922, 1.15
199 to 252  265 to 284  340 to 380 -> 0.02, 0.895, 0.976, 1.16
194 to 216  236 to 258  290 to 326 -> 0.09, 0.883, 0.912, 1.14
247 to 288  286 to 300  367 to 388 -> -0.13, 0.96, 1.15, 1.2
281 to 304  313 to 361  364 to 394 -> 0.01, 1.13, 1.15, 1.2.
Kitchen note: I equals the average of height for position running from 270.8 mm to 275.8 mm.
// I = 0.938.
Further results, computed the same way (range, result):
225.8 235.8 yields 0.889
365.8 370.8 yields 1.16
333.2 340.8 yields 1.19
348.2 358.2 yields 1.1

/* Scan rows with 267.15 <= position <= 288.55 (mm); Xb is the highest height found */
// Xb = 1.083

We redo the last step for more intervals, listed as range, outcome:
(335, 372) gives 1.209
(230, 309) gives 1.215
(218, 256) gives 0.9469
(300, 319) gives 1.129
